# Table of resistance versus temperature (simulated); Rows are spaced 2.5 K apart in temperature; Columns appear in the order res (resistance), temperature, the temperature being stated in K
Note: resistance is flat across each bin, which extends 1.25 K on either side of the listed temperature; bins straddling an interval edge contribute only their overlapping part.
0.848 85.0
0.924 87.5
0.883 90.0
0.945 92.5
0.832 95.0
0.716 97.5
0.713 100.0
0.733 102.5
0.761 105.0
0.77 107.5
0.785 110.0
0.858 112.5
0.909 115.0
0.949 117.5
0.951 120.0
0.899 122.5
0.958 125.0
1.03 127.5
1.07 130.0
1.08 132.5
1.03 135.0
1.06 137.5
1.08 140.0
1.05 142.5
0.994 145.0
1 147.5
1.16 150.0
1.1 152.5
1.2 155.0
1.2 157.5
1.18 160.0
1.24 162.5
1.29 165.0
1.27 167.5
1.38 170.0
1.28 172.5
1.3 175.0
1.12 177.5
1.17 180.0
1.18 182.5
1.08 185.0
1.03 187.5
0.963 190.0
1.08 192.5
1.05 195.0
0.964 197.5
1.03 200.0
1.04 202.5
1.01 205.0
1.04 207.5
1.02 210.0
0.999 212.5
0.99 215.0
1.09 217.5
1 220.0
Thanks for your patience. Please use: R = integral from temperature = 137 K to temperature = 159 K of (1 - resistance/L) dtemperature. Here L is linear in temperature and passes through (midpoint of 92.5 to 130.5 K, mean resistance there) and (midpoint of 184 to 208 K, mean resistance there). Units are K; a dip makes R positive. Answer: -3.8 K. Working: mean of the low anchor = 0.861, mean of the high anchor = 1.03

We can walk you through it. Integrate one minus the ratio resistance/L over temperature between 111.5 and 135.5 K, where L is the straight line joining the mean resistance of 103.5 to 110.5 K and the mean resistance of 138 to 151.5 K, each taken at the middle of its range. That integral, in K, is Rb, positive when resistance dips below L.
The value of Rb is -2.1 K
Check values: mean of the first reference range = 0.769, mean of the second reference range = 1.06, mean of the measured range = 0.973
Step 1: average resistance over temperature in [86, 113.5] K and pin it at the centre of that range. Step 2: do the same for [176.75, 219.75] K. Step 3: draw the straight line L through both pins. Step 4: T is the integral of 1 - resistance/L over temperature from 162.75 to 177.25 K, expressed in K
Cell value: -4.5 K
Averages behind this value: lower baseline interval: 0.811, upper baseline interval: 1.05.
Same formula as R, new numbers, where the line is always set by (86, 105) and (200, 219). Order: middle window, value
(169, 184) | -4.2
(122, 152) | -4.9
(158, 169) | -3.5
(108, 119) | -0.2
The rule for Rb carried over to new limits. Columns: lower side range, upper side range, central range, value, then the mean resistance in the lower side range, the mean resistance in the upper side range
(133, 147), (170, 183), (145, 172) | -1.33 K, 1.04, 1.23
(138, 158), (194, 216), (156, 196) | -4.58 K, 1.09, 1.02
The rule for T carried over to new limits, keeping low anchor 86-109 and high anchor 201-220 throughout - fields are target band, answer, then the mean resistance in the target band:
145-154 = -1.7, 1.08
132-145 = -2.4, 1.05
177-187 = -1.7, 1.13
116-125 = -0.9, 0.936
